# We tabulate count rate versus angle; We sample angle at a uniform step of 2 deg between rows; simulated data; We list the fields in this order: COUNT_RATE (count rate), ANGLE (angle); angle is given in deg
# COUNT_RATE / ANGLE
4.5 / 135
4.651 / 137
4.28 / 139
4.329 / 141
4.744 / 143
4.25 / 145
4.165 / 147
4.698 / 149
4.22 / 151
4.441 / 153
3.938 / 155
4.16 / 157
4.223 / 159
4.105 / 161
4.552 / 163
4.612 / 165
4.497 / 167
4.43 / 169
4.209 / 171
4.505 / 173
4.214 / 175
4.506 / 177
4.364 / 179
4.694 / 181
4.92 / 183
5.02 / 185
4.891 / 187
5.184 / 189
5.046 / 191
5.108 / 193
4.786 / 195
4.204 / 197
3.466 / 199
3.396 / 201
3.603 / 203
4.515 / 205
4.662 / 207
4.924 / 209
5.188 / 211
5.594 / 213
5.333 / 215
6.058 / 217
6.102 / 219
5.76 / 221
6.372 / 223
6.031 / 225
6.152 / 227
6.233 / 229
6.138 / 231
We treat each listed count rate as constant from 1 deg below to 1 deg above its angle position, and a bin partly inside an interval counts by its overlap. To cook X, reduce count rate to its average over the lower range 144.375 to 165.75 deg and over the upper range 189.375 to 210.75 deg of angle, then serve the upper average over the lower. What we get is 1.0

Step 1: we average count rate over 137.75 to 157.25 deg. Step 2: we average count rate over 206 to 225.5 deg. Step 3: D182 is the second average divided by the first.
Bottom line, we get 1.29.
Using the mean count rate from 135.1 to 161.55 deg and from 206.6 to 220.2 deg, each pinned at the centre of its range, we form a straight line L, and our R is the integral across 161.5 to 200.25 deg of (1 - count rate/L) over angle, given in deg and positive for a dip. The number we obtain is 2.4 deg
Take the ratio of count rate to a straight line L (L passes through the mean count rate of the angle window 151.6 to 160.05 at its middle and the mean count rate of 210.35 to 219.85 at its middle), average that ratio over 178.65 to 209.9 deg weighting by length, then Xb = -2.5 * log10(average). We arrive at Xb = 0.13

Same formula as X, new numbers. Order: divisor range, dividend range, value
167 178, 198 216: 1.03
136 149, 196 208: 0.90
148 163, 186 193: 1.18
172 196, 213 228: 1.25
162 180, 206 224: 1.25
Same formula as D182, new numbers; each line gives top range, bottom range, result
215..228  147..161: 1.41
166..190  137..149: 1.05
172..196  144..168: 1.10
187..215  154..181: 1.06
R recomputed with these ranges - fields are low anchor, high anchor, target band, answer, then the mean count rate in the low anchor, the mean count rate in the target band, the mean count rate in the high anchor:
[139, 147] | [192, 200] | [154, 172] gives 0.3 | 4.39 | 4.3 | 4.39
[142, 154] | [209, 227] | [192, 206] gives 3.2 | 4.42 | 4.15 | 5.78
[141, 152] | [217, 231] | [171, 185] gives 1.5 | 4.41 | 4.55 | 6.11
